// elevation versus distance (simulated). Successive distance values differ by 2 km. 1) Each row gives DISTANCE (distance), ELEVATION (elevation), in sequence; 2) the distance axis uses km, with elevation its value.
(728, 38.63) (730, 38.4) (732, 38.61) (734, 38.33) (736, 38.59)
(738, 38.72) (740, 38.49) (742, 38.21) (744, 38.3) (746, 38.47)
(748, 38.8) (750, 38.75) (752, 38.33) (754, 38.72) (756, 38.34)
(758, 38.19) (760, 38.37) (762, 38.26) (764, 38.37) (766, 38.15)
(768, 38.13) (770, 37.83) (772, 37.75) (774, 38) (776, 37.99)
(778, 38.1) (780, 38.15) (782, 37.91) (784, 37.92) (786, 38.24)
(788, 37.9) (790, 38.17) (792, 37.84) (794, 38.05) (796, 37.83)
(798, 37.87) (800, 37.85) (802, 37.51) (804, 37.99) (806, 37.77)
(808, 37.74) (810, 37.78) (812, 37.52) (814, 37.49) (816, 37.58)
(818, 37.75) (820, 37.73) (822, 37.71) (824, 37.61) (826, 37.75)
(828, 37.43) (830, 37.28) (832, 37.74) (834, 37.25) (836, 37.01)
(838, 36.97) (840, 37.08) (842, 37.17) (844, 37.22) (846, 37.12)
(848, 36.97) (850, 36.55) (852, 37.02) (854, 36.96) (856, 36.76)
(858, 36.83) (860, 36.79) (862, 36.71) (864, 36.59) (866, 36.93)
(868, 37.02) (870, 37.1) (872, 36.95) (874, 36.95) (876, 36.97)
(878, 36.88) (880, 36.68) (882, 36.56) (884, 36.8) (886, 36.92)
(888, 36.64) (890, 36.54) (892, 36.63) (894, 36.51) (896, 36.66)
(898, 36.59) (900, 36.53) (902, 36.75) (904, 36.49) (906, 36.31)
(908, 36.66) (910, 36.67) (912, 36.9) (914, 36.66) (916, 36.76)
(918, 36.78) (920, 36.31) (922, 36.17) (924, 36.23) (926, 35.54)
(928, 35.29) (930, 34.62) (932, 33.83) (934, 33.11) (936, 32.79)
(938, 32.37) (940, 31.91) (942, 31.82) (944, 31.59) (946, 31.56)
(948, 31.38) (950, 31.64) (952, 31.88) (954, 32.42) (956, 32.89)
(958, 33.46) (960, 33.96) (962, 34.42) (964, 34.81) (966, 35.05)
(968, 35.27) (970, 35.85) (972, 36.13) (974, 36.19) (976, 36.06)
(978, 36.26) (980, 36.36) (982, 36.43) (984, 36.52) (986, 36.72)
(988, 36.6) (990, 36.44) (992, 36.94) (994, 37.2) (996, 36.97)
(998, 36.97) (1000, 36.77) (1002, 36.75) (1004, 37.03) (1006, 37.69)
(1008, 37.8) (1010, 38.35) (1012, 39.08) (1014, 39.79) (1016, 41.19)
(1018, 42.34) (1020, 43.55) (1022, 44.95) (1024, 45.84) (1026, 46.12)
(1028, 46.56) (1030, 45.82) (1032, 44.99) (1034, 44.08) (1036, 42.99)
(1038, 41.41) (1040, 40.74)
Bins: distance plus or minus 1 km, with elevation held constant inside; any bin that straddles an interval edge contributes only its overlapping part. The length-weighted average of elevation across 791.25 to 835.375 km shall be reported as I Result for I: 37.7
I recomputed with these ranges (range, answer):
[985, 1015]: 37.4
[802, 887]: 37.2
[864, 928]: 36.6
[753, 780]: 38.2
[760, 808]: 38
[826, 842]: 37.3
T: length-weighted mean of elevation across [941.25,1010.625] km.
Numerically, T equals 35.3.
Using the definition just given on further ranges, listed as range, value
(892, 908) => 36.6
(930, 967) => 32.9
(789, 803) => 37.9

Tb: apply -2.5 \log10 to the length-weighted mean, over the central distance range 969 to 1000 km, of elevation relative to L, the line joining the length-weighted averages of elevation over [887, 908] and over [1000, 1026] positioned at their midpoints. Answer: 0.08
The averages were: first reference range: 36.6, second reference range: 40.4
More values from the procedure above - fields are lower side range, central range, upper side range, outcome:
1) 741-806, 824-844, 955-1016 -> 0.01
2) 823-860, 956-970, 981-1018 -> 0.09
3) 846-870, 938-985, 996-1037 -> 0.17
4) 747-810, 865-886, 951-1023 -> 0.02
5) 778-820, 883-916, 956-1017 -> 0.02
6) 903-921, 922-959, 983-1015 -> 0.12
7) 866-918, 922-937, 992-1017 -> 0.08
